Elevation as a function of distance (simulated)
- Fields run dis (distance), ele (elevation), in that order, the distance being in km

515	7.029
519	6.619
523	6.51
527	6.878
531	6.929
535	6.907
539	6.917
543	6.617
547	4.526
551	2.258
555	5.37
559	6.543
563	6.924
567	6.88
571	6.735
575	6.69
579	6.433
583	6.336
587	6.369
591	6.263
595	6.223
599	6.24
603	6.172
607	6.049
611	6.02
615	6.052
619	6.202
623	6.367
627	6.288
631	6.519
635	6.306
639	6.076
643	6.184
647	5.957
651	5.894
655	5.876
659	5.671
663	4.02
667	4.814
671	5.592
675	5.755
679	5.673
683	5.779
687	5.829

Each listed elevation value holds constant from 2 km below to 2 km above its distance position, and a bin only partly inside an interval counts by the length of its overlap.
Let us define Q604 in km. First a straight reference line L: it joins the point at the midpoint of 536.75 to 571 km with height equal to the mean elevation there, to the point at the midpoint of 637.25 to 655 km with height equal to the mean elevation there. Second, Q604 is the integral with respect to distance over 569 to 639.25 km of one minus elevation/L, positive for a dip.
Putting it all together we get -4.5 km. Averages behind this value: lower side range 5.82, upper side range 6.01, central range 6.3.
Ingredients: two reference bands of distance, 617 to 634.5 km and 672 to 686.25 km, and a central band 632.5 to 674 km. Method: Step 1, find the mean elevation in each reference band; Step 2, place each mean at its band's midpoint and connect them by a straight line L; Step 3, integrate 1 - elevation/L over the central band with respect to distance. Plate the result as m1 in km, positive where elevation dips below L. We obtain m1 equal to 2.63 km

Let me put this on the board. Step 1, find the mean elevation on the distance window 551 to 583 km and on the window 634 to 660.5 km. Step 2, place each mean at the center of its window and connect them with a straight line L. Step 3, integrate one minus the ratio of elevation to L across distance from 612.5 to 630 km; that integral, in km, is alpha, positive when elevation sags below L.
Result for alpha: -0.5 km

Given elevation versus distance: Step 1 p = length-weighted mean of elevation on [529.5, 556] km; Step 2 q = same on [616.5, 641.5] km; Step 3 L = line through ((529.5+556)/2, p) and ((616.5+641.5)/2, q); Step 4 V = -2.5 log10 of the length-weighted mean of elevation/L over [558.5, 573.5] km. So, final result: -0.170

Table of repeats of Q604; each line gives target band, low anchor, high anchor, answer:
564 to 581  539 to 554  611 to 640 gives -4.5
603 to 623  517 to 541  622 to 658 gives 0.6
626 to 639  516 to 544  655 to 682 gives -1.4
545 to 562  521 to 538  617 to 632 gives 4.8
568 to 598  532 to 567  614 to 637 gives -2.0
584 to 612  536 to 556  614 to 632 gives -1.3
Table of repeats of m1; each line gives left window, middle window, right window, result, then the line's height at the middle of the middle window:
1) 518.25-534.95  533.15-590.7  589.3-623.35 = 3.4 km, 6.5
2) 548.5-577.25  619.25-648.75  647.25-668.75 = -4.2 km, 5.46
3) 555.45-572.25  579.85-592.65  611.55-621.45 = 0.2 km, 6.42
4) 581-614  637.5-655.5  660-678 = -1.8 km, 5.46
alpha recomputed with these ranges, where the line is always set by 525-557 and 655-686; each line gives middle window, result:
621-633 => -1.89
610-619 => -0.83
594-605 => -1.18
